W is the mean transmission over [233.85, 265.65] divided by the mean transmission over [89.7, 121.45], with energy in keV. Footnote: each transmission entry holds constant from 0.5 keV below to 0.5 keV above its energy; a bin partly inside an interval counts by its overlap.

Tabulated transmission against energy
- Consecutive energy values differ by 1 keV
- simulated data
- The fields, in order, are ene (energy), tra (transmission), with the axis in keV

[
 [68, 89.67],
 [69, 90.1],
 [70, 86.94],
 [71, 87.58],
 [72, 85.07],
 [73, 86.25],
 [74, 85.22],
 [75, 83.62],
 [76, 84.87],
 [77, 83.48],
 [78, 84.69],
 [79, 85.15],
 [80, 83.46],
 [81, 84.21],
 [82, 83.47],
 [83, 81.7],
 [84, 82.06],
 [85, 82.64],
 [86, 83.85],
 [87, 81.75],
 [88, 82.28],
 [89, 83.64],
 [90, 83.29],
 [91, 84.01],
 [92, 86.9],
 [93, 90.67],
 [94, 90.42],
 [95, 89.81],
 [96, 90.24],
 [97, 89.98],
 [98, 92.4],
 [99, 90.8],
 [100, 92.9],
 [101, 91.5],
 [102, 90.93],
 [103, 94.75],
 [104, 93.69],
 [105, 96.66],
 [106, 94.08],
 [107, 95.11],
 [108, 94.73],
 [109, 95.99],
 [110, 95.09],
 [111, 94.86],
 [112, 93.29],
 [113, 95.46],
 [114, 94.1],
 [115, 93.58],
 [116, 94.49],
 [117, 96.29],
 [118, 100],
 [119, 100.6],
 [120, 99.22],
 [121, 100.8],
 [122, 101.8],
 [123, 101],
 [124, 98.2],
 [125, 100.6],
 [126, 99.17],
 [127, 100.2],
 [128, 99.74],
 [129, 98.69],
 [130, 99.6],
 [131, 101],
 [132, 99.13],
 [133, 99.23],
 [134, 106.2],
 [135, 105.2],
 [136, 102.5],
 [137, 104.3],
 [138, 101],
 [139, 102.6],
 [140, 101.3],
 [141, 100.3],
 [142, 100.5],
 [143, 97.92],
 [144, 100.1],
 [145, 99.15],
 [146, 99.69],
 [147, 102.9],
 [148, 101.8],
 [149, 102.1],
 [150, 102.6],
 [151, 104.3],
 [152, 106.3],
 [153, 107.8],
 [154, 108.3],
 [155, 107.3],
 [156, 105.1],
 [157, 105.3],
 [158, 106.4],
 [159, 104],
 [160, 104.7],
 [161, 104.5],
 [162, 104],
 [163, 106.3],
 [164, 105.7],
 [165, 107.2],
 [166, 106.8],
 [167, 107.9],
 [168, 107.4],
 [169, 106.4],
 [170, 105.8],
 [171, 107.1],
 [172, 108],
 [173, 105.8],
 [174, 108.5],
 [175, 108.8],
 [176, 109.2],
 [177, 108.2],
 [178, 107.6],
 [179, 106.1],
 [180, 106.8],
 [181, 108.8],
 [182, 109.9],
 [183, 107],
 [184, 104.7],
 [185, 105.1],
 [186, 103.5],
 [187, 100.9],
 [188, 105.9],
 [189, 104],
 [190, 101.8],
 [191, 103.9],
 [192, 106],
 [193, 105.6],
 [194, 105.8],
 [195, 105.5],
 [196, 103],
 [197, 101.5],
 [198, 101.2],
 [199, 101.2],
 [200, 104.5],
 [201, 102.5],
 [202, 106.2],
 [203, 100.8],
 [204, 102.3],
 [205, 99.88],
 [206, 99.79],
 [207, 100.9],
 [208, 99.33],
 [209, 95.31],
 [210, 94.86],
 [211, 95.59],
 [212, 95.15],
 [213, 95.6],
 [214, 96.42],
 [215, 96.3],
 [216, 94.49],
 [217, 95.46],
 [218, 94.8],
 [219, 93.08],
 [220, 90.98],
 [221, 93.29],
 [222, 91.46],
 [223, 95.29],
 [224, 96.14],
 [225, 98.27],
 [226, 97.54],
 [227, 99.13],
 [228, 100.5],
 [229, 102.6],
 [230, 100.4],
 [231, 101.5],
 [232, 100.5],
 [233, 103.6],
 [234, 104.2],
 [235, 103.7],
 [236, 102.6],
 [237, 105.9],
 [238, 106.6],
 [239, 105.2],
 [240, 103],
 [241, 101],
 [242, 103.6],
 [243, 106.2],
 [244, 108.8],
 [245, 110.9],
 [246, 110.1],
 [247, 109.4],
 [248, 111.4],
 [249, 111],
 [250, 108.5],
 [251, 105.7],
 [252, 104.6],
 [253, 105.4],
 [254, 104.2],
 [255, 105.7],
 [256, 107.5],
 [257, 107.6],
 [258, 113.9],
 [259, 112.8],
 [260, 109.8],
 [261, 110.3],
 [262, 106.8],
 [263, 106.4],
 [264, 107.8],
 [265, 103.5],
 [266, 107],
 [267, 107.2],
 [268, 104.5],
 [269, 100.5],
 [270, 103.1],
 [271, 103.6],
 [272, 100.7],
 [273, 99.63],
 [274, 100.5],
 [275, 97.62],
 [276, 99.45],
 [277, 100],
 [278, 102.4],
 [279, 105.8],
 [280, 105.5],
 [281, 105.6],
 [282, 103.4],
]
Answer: 1.15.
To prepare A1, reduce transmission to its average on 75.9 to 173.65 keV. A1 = 97.3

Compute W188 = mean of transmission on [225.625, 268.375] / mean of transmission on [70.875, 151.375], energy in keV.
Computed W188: 1.1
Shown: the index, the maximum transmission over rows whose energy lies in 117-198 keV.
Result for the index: 109.9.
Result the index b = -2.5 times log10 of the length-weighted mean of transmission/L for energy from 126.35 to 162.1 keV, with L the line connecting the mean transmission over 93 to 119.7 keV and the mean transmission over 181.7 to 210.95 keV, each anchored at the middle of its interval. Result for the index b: -0.054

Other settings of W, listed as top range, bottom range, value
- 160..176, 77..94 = 1.27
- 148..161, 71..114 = 1.19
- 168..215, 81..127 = 1.12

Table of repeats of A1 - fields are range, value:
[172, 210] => 104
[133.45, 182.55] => 105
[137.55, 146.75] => 100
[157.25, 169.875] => 106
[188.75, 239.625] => 100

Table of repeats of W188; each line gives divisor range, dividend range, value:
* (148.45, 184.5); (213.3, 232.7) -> 0.91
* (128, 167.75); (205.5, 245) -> 0.96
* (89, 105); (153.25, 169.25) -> 1.18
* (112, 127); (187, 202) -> 1.06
